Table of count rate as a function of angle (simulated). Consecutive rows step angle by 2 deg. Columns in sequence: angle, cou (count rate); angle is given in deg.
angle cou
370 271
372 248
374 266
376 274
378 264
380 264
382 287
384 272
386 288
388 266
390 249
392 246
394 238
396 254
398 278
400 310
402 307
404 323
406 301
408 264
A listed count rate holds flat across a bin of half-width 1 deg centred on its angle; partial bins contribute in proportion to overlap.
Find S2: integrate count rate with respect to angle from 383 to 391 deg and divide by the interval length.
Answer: 269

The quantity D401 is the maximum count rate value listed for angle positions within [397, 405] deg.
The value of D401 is 323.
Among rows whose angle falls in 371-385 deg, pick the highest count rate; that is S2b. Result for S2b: 287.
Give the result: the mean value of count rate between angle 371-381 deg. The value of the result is 263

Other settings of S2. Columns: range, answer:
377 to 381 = 264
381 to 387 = 282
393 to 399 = 257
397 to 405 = 304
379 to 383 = 276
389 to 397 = 247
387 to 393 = 254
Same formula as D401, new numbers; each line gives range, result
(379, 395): 288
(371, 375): 266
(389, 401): 310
